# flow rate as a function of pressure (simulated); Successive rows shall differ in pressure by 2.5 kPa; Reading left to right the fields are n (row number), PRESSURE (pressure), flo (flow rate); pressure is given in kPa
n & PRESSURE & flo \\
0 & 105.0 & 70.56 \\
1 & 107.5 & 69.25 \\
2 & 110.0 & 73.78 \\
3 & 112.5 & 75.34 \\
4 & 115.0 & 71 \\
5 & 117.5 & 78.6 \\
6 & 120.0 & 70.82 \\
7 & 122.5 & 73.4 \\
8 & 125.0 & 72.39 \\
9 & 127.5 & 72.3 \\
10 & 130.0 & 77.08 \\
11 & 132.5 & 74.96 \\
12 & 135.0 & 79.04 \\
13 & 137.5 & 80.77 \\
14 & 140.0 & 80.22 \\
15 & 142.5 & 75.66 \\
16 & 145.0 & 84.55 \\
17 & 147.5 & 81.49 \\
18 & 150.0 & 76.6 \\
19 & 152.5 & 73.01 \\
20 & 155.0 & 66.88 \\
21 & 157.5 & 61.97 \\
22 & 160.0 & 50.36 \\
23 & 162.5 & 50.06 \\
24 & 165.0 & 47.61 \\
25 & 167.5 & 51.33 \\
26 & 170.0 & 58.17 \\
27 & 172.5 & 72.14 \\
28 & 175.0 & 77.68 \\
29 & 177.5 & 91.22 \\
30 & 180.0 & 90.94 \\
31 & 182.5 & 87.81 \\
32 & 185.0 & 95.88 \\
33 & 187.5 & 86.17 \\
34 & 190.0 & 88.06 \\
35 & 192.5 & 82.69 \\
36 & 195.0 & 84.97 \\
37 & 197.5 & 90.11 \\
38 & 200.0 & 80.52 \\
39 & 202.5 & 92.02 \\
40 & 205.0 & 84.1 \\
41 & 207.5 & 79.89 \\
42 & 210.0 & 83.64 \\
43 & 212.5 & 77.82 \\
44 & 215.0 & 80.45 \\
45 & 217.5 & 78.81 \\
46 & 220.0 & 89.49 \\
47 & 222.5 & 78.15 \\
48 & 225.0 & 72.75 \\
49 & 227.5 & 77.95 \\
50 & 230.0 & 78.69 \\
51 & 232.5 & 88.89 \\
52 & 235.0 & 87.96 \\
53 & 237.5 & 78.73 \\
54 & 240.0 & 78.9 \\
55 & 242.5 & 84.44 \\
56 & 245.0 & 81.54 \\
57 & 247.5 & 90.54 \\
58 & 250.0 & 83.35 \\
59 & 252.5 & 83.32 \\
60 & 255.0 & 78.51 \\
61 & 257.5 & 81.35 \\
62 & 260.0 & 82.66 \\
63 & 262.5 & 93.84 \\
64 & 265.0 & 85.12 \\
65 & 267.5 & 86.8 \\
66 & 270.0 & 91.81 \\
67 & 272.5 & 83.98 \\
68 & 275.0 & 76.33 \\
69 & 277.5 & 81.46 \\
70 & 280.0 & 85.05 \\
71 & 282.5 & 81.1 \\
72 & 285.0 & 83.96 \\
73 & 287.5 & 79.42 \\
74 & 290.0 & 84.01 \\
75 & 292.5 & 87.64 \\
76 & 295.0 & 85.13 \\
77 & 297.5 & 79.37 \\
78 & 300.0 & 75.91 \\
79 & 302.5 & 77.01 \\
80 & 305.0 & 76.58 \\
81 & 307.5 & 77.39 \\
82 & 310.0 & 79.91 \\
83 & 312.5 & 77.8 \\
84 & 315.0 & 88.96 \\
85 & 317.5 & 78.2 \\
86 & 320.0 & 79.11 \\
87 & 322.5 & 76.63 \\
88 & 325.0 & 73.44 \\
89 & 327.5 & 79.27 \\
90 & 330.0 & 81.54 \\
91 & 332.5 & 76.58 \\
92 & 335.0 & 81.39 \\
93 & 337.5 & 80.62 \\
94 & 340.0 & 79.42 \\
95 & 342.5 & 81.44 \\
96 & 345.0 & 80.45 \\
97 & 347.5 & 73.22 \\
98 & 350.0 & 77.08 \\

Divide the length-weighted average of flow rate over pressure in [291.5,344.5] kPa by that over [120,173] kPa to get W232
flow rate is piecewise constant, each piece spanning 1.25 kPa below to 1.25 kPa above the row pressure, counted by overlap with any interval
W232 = 1.15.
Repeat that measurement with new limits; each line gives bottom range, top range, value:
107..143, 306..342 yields 1.06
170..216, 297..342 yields 0.94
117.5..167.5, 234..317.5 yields 1.17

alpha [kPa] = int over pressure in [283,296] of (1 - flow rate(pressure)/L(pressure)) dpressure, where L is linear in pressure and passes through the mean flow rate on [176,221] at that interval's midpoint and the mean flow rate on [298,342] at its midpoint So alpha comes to -0.5 kPa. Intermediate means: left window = 85.7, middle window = 83.8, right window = 78.9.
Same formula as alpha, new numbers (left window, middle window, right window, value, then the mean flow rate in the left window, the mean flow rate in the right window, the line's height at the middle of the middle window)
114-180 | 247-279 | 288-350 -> -3.1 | 71.5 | 79.6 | 76.9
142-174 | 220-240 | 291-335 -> -2.5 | 65.2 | 79.5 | 71.9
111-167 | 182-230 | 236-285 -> -3.4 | 71.3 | 83.7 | 78.1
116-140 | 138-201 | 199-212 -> 3.6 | 75.7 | 83.7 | 80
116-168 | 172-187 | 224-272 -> -2.3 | 70.7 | 83.6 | 75.3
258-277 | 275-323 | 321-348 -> 0.9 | 85.4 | 78.7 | 82.3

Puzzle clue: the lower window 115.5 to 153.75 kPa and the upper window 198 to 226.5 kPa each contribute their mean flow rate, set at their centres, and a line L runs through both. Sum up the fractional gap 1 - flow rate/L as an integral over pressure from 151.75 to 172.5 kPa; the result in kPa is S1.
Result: 5.42 kPa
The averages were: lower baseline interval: 76.6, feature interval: 57.9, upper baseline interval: 81.8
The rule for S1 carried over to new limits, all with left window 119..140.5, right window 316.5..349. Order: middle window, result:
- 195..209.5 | -1.6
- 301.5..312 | 0.1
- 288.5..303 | -0.7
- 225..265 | -3.0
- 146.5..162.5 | 1.9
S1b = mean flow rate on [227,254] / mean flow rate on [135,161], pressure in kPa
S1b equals 1.13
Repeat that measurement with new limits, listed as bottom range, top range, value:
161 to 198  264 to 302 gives 1.08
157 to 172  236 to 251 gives 1.54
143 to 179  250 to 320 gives 1.22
